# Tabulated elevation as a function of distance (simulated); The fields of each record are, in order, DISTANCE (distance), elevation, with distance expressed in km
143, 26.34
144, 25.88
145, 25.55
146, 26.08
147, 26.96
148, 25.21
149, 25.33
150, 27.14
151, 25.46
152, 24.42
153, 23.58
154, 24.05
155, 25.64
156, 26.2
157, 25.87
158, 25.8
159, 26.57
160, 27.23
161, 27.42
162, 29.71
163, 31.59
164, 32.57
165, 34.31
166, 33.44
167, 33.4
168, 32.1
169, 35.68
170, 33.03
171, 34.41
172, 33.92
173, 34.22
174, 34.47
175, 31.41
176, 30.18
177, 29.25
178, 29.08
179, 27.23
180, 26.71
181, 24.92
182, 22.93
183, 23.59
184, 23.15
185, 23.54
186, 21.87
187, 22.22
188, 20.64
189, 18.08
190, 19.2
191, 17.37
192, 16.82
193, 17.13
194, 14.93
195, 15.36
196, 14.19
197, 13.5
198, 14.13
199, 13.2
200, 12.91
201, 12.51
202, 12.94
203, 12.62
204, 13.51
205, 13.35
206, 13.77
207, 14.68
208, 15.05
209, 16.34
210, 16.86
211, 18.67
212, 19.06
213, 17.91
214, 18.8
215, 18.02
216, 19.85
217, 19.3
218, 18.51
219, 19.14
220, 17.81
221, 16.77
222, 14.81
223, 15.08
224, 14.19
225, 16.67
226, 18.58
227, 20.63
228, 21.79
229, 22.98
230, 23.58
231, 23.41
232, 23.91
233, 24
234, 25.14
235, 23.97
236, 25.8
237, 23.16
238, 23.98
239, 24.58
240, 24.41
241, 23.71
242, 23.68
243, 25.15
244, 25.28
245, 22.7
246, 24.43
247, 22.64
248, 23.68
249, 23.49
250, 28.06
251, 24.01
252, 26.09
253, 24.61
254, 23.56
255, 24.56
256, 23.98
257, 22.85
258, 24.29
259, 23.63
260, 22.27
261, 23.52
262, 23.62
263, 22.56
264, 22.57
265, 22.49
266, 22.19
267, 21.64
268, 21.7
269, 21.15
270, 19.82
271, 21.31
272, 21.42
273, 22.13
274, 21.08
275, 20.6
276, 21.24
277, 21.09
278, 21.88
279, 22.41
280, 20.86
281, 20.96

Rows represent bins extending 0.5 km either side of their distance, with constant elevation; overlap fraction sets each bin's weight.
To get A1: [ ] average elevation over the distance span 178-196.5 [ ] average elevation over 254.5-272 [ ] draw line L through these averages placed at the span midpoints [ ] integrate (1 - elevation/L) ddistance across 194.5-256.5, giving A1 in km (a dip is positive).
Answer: 5.5 km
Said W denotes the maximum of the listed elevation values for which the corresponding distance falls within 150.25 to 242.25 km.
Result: 35.68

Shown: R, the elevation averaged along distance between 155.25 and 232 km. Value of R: 22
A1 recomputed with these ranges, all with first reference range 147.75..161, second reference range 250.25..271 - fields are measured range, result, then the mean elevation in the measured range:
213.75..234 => 3.73 km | 19.5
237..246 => -0.23 km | 24.1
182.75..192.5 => 1.68 km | 20.6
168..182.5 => -3.13 km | 30.6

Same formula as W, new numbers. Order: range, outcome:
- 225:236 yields 25.8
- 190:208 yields 19.2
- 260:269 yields 23.62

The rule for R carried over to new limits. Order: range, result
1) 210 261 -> 21.9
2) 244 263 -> 24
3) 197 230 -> 16.6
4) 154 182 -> 30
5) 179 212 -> 17.6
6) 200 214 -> 15.2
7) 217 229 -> 17.9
